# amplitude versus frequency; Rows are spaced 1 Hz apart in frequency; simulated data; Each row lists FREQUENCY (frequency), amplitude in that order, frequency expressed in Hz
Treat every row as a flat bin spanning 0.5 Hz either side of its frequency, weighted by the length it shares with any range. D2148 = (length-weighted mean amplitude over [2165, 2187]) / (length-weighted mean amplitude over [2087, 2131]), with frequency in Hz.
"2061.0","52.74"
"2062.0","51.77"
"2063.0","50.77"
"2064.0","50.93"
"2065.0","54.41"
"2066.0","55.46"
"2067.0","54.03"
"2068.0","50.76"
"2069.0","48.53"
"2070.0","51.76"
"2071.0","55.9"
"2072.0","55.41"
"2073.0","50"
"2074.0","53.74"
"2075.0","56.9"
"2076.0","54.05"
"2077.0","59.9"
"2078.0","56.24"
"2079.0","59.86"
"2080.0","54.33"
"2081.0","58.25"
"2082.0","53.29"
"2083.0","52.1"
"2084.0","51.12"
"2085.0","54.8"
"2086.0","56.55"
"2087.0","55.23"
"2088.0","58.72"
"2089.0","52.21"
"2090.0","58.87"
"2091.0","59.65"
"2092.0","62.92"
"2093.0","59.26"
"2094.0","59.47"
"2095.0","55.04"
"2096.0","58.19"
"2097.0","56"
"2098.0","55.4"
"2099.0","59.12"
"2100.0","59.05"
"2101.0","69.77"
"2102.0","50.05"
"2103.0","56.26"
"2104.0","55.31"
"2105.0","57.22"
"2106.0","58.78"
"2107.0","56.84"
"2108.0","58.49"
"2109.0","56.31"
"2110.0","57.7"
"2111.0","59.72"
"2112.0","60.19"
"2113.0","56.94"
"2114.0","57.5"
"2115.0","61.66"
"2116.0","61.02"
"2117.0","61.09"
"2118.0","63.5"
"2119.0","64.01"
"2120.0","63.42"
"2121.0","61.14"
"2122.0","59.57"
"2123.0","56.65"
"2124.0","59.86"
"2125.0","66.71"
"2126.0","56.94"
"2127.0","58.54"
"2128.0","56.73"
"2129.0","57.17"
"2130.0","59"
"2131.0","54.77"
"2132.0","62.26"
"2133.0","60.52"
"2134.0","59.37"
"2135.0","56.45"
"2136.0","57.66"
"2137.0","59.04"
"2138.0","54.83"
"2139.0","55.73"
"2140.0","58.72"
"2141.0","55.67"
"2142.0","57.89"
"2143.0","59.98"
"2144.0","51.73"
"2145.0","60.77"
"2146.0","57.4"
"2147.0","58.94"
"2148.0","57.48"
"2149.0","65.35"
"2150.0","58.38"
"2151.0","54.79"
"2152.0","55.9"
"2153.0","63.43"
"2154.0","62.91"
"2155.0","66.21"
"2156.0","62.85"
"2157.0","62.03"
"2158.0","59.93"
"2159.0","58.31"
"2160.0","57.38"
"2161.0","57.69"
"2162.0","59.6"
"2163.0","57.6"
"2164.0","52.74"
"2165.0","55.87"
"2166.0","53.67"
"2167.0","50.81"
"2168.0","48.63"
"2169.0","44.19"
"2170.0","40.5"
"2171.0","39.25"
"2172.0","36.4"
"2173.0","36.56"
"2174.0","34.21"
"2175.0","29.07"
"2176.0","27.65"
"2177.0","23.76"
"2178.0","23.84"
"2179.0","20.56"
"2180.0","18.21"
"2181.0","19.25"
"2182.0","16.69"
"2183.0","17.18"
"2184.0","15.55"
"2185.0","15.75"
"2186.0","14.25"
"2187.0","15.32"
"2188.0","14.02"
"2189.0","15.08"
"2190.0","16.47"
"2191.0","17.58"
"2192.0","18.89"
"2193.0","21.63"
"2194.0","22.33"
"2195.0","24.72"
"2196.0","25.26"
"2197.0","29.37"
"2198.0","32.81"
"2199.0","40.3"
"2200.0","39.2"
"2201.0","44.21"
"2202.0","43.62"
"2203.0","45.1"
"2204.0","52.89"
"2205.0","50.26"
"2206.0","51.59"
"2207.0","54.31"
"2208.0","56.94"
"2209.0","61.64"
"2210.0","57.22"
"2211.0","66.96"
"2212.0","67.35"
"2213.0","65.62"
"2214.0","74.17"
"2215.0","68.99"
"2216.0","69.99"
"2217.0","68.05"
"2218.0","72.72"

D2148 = 0.5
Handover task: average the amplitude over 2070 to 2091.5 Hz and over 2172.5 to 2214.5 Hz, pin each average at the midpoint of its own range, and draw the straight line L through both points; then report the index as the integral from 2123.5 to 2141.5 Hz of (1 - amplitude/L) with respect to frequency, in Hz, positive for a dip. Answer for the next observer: -5.0 Hz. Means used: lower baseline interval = 55.5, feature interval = 58.3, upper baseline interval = 34.2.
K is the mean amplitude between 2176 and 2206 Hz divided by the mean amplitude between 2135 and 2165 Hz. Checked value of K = 0.45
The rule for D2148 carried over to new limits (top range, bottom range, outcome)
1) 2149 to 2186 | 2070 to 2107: 0.76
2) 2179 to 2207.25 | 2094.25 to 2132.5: 0.47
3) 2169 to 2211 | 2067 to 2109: 0.57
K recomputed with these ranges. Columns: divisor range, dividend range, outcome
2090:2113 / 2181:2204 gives 0.43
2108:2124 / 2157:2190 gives 0.59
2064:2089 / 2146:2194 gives 0.73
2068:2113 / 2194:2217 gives 0.90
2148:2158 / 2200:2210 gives 0.83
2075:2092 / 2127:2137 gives 1.04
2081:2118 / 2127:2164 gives 1.02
